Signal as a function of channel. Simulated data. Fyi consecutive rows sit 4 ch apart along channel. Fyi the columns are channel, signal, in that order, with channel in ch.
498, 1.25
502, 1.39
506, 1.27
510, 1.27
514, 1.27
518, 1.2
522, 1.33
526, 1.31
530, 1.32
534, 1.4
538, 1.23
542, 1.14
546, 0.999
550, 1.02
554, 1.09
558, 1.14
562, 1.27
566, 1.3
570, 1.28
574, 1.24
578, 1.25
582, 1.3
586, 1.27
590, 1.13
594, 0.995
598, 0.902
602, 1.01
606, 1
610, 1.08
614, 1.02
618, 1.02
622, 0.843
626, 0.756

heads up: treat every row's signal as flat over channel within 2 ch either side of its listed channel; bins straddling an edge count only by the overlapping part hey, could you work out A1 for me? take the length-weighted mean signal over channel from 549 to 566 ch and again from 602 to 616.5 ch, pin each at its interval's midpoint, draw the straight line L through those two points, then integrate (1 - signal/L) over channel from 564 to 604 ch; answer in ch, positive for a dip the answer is -2.71 ch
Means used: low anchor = 1.16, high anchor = 1.03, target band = 1.17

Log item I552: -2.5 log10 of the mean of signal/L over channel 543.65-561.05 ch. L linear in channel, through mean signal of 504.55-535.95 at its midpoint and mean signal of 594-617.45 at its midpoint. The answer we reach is 0.104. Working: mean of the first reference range 1.3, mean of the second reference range 1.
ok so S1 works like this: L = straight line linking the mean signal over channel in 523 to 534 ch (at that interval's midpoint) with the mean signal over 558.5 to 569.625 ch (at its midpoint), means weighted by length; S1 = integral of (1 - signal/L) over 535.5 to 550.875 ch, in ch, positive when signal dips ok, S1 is 2.3 ch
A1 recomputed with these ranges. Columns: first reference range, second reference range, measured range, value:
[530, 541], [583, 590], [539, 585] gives 2.8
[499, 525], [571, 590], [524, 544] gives -0.1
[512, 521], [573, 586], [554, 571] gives 0.5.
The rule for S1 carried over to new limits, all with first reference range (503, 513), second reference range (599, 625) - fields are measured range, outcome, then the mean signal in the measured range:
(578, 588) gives -2.0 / 1.28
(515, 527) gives -0.3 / 1.28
